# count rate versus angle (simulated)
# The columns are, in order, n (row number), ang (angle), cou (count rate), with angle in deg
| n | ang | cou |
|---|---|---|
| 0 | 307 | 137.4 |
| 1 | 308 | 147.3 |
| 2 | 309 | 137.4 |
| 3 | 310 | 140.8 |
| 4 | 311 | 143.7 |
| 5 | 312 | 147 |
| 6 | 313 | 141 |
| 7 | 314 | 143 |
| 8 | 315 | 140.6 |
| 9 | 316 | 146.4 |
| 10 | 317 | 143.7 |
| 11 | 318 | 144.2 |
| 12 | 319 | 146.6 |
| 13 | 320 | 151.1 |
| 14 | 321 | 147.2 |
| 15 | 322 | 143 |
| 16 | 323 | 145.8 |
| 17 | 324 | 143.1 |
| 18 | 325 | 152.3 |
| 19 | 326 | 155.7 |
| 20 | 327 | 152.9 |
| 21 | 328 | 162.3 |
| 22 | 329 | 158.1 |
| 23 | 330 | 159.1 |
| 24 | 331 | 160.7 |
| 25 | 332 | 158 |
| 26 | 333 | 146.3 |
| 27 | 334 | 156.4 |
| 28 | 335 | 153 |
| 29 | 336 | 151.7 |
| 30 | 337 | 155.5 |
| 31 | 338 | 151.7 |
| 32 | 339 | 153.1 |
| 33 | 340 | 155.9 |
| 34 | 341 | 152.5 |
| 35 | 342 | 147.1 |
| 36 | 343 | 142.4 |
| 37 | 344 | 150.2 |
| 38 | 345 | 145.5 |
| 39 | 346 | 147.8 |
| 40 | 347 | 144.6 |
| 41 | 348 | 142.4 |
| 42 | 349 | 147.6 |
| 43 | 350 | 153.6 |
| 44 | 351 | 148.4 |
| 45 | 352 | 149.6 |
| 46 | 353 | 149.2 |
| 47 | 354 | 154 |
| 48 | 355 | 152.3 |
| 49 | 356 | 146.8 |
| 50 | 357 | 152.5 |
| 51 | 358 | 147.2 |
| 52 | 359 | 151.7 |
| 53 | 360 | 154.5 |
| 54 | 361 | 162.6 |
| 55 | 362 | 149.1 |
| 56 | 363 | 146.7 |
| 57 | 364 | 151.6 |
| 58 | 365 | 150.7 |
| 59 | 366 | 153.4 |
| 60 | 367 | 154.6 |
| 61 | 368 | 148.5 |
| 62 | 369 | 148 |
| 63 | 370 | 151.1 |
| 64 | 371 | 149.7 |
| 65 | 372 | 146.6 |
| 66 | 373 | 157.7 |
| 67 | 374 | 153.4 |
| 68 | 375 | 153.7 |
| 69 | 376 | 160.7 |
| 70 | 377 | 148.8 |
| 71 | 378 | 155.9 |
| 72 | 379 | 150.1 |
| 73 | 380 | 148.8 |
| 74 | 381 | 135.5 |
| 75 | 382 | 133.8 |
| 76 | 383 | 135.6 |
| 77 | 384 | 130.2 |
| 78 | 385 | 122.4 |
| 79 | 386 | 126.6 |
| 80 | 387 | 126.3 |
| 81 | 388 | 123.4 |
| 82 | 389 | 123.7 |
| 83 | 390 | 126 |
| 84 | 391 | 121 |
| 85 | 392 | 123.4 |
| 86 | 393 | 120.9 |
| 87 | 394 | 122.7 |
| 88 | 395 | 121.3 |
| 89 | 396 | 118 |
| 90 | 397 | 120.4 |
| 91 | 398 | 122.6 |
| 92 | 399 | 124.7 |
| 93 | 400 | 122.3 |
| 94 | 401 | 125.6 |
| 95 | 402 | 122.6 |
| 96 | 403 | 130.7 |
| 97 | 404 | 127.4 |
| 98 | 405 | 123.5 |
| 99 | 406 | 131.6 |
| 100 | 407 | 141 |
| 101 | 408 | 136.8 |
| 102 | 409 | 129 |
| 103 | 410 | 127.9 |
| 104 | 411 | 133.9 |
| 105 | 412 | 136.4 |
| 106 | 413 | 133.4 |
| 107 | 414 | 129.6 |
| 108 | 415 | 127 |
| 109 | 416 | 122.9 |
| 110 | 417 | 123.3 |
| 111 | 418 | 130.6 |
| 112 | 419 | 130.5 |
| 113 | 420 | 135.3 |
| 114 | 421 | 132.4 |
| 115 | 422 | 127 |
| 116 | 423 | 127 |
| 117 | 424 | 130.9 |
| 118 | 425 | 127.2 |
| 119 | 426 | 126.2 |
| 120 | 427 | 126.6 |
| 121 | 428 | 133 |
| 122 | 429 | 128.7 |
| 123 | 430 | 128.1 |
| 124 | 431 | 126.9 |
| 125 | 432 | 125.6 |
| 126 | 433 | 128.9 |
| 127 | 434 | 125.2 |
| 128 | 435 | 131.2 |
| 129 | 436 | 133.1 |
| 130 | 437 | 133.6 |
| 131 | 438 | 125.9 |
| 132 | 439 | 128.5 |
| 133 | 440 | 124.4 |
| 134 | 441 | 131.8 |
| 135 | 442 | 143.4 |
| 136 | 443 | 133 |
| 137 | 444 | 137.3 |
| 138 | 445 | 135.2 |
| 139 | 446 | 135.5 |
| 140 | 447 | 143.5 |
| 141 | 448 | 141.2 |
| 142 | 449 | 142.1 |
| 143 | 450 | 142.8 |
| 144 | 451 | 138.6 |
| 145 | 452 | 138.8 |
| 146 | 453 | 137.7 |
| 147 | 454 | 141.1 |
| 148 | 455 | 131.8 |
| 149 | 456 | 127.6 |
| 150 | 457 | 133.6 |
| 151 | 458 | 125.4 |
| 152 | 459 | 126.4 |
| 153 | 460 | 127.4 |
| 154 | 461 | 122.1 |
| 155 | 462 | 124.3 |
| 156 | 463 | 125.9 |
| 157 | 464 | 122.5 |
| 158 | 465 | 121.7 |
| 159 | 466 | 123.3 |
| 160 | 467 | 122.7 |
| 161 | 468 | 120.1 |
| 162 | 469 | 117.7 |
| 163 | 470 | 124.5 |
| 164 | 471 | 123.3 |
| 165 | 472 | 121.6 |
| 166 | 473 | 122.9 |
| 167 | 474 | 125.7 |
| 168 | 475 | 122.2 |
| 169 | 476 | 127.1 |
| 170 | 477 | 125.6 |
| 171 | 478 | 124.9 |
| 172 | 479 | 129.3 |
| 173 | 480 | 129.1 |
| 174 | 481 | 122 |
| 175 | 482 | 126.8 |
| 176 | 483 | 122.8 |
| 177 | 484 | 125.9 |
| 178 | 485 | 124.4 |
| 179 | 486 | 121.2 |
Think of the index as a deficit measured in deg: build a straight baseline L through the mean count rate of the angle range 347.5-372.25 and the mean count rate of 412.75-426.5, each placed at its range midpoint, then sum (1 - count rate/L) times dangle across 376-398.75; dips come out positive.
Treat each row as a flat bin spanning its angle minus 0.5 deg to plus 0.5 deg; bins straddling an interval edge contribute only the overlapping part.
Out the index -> 1.6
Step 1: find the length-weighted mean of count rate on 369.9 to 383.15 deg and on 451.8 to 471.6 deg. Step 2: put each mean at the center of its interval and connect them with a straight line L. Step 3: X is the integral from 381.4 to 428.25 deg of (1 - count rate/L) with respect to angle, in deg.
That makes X 4.6 deg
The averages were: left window 149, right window 127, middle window 128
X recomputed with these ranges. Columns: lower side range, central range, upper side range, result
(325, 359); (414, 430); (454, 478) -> 0.7 deg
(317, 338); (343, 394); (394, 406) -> -3.1 deg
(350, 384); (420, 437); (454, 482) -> 0.7 deg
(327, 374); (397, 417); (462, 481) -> 1.5 deg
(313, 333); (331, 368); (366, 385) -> -0.6 deg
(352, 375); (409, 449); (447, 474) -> 1.5 deg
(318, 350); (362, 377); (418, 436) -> -1.0 deg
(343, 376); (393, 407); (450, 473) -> 1.7 deg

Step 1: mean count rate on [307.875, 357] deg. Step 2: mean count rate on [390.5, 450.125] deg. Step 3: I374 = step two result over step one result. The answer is 0.9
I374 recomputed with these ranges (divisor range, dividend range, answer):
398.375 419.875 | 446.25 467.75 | 1.02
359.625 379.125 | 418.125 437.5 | 0.85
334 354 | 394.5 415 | 0.85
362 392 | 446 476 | 0.91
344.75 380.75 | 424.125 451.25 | 0.88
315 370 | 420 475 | 0.86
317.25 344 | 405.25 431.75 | 0.86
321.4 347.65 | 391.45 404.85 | 0.81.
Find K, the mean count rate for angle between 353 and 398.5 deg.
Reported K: 141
